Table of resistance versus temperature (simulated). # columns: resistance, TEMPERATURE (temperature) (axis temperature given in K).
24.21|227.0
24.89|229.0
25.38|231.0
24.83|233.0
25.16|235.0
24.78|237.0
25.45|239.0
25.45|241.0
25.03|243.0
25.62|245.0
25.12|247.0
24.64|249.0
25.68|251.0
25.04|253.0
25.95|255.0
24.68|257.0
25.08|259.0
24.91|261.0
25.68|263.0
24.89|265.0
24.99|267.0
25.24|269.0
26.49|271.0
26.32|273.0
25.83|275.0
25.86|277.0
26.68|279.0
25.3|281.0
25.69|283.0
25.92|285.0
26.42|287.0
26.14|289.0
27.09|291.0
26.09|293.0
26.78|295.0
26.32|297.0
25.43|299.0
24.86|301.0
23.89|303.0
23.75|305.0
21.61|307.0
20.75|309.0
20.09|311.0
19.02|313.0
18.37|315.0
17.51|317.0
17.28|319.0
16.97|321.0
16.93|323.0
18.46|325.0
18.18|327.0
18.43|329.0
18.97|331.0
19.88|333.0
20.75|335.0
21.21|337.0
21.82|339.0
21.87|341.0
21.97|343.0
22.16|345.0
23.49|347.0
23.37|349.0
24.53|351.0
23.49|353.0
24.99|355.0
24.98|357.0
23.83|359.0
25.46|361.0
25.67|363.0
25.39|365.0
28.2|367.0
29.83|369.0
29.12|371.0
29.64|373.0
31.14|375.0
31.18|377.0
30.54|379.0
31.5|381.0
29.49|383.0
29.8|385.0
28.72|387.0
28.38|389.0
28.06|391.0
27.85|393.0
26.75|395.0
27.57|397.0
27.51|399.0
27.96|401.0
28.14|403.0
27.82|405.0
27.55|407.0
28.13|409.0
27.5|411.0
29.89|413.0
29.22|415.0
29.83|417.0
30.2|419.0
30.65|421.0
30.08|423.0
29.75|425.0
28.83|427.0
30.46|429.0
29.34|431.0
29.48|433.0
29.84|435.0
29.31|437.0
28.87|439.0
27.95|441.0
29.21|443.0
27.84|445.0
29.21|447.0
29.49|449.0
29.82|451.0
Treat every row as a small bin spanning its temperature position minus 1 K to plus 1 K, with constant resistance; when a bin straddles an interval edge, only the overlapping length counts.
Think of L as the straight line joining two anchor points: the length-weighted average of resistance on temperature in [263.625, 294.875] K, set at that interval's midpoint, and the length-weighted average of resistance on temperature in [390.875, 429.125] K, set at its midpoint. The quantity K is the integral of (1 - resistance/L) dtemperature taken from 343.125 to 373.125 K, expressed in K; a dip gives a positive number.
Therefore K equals 2.4 K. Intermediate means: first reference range 26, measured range 25.4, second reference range 28.7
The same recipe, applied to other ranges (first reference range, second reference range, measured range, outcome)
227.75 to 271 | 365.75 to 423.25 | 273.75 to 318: 3.9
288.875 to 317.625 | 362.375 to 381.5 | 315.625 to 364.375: 9.5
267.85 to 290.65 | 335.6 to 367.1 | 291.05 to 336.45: 7.1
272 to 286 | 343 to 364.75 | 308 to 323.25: 4.0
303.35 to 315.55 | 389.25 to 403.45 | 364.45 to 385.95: -3.0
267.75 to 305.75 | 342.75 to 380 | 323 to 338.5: 4.0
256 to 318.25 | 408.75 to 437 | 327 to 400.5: 4.6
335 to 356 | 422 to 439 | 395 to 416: -0.4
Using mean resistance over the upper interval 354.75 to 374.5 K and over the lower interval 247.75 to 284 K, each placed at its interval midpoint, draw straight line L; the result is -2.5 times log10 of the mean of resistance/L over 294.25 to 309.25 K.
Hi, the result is 0.073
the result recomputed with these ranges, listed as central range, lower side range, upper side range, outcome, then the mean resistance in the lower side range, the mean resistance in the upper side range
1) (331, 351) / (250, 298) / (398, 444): 0.242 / 25.8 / 29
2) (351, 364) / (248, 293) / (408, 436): 0.130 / 25.7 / 29.5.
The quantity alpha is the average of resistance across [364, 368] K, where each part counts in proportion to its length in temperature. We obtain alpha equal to 26.8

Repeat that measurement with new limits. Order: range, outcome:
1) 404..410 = 27.8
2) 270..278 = 26.1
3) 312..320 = 18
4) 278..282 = 26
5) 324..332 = 18.5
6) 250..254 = 25.4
